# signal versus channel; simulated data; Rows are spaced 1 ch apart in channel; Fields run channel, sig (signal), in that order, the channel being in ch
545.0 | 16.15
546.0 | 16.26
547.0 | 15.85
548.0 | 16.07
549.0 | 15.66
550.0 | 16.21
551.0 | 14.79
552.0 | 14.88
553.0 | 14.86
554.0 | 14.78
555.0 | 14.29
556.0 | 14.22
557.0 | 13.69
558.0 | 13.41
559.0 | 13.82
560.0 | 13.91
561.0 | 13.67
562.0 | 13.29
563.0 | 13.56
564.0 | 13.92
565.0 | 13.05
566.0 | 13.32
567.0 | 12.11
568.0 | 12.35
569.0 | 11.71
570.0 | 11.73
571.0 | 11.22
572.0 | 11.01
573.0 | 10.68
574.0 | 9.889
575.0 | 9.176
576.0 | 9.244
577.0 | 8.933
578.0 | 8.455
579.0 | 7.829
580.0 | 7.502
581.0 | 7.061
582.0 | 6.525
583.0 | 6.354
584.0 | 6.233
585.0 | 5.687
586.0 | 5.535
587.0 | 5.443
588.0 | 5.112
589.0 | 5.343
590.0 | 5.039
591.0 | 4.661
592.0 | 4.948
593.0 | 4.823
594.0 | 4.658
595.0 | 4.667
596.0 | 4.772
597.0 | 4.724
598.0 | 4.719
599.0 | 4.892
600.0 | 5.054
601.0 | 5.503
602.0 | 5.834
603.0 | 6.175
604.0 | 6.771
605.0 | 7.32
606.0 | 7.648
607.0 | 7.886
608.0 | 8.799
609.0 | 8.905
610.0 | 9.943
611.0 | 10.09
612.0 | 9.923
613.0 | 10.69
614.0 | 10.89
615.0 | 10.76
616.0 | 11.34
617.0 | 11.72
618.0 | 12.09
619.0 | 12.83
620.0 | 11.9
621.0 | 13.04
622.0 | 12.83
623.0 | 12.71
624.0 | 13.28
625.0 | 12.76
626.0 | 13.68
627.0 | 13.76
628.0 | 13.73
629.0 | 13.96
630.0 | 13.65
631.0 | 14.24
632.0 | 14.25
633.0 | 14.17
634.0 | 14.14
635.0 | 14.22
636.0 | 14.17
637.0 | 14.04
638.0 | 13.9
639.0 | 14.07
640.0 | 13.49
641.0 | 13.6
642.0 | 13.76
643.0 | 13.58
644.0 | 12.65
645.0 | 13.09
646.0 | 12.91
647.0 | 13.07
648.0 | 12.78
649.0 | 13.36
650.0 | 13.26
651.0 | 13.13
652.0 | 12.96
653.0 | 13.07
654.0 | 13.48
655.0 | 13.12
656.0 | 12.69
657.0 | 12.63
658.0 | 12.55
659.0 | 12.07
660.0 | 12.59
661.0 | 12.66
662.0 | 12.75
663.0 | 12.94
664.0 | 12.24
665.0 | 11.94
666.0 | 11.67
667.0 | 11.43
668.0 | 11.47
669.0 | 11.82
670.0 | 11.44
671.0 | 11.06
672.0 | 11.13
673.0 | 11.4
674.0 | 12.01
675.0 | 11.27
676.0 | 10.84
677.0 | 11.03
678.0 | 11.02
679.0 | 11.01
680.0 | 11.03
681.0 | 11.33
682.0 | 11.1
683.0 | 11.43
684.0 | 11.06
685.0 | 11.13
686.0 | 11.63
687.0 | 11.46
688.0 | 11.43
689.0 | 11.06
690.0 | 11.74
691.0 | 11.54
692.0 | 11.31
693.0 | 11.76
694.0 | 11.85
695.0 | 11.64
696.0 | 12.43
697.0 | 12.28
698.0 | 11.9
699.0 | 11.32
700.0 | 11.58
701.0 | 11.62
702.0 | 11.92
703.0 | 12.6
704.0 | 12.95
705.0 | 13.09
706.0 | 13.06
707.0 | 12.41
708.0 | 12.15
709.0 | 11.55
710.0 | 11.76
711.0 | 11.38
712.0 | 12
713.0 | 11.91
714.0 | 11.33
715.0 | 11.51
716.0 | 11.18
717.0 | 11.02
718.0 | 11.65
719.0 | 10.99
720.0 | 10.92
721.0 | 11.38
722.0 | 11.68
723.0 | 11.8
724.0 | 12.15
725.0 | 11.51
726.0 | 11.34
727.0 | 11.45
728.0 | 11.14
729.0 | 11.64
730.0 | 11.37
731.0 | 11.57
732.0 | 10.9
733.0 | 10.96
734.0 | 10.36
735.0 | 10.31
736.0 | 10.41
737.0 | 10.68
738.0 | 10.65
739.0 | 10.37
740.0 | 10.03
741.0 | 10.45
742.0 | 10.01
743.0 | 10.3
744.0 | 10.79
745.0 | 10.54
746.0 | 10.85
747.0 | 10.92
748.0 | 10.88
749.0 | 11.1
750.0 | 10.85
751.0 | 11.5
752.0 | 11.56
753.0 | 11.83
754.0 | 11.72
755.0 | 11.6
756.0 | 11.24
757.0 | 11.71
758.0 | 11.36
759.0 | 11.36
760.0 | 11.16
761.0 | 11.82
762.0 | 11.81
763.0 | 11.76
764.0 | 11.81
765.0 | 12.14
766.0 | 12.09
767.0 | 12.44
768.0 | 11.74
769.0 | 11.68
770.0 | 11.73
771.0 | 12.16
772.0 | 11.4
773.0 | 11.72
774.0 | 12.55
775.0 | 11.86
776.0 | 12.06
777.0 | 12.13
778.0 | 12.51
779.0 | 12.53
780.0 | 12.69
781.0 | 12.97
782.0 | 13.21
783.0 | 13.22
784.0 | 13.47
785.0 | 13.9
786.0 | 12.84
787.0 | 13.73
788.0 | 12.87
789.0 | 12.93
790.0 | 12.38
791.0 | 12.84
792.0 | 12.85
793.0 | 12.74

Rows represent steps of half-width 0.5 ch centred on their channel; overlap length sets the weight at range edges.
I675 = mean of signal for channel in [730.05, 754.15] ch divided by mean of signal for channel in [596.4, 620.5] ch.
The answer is 1.26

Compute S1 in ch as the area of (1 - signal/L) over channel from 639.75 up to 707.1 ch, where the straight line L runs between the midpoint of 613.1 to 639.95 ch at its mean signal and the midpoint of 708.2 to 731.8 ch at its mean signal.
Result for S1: 1.0 ch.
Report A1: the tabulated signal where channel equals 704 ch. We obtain 12.95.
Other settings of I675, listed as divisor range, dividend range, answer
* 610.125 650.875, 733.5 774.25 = 0.87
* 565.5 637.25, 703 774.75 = 1.21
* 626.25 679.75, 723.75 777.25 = 0.89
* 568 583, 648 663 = 1.38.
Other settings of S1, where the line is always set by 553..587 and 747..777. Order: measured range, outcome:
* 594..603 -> 4.84 ch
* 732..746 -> 1.32 ch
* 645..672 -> -3.06 ch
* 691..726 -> -1.11 ch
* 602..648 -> -3.79 ch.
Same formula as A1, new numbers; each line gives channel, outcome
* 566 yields 13.32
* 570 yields 11.73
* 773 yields 11.72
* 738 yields 10.65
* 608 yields 8.799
